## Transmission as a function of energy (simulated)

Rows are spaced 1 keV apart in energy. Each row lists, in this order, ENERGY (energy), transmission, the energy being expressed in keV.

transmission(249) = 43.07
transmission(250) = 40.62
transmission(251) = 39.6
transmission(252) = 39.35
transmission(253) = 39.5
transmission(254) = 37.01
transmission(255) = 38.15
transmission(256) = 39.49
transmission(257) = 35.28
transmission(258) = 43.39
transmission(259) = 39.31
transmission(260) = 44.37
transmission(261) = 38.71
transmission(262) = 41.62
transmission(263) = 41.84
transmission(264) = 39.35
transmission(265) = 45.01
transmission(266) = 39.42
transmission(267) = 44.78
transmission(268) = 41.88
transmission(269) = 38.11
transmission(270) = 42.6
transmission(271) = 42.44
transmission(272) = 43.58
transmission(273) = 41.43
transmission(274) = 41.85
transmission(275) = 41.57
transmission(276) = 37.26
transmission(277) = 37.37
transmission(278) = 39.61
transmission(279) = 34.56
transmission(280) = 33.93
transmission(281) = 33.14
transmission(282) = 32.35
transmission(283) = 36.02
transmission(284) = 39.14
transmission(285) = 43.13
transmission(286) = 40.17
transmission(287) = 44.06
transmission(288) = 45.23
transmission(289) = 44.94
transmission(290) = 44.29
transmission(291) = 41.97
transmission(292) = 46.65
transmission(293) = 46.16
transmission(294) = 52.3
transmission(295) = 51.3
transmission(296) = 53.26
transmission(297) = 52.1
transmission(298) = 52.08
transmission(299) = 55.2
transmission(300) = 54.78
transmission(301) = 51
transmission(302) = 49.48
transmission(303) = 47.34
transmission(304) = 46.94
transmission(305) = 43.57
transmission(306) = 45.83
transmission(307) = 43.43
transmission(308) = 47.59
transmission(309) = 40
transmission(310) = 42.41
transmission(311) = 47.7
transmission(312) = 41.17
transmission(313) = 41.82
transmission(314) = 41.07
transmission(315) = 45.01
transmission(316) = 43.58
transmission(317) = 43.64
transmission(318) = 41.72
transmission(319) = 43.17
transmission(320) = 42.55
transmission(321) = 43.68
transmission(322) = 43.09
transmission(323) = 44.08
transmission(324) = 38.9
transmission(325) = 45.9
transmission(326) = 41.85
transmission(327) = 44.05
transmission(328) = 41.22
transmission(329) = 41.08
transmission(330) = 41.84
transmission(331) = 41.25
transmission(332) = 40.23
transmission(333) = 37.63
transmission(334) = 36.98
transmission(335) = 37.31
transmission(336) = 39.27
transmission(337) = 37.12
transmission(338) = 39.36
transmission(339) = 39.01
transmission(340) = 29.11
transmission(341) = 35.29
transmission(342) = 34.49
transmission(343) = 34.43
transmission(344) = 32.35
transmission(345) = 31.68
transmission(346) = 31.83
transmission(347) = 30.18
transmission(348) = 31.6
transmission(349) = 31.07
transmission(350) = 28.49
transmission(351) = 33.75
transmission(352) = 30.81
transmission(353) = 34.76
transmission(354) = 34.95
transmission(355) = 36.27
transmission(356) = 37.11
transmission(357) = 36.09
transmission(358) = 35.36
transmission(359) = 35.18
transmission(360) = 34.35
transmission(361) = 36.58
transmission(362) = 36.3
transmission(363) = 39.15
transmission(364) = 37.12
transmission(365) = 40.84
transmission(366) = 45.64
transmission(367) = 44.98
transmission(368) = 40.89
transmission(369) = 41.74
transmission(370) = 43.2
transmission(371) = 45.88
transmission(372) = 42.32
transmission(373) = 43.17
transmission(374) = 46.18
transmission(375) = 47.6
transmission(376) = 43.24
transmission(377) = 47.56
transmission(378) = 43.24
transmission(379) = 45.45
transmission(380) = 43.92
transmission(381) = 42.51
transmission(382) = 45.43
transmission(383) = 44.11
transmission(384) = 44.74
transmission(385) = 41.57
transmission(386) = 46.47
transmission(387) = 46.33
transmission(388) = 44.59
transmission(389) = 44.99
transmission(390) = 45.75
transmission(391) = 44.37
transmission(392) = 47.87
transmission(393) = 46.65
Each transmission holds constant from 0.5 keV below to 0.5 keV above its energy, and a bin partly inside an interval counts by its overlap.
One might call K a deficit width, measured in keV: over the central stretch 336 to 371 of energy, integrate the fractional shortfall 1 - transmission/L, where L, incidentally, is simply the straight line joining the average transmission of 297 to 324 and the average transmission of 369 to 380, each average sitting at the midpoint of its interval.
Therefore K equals 6.8 keV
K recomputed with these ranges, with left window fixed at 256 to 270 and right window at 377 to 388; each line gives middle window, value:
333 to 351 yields 3.8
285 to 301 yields -2.4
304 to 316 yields -0.4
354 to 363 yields 1.6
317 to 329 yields 0.0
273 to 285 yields 1.2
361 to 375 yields 0.6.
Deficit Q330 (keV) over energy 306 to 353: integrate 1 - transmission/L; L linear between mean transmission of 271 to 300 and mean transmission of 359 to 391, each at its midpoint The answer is 4.5 keV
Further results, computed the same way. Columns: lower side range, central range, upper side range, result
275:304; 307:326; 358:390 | 0.3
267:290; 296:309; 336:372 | -3.4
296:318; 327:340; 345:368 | 0.5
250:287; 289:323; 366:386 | -4.1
